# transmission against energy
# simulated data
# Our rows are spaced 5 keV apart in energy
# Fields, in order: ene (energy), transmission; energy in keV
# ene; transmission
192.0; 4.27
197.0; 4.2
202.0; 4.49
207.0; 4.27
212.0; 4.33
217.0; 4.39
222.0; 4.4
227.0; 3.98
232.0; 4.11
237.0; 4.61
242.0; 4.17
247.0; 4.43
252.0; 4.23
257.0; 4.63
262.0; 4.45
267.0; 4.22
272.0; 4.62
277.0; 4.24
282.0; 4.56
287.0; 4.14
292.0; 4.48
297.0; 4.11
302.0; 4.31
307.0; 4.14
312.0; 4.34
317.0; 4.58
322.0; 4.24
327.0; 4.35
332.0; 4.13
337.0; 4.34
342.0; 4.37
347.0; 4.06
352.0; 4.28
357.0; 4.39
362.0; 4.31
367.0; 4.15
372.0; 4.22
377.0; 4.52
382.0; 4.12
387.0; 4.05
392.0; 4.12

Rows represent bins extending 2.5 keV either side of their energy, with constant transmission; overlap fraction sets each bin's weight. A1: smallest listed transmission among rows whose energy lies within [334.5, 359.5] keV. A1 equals 4.06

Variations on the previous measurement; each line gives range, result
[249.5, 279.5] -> 4.22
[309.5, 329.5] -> 4.24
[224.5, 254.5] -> 3.98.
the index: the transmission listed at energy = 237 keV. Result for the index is 4.61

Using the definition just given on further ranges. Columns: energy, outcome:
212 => 4.33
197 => 4.2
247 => 4.43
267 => 4.22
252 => 4.23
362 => 4.31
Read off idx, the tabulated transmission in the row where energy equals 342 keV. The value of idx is 4.37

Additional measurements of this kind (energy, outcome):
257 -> 4.63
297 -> 4.11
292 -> 4.48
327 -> 4.35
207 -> 4.27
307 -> 4.14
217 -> 4.39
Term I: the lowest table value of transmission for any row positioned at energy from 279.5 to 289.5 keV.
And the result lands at 4.14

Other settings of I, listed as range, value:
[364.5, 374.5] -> 4.15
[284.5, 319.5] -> 4.11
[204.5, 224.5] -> 4.27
